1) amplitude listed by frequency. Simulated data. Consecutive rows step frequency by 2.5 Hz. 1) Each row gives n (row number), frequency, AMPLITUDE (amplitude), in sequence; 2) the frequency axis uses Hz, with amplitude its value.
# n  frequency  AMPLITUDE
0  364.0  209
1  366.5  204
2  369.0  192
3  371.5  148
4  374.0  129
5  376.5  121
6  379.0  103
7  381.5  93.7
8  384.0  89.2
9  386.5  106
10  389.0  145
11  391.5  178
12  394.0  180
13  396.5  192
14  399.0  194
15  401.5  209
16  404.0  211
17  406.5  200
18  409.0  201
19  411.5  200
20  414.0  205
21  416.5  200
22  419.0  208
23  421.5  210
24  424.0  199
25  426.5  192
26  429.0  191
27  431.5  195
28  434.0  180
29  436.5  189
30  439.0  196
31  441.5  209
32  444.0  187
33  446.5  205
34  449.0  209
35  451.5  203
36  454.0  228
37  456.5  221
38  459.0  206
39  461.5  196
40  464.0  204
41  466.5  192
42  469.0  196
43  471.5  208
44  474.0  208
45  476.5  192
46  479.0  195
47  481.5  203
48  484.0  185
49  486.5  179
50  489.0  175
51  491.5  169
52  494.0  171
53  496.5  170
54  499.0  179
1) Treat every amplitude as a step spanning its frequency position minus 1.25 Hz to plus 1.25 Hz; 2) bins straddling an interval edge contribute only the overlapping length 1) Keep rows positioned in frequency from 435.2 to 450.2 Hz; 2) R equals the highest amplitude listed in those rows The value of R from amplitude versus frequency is 209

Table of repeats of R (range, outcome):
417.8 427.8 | 210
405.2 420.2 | 208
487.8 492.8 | 175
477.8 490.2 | 203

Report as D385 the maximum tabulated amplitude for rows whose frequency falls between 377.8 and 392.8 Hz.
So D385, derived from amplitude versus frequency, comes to 178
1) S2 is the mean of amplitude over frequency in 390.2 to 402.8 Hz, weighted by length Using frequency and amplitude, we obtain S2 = 190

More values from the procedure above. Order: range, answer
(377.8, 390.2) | 107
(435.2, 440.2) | 192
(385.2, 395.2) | 152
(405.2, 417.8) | 201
